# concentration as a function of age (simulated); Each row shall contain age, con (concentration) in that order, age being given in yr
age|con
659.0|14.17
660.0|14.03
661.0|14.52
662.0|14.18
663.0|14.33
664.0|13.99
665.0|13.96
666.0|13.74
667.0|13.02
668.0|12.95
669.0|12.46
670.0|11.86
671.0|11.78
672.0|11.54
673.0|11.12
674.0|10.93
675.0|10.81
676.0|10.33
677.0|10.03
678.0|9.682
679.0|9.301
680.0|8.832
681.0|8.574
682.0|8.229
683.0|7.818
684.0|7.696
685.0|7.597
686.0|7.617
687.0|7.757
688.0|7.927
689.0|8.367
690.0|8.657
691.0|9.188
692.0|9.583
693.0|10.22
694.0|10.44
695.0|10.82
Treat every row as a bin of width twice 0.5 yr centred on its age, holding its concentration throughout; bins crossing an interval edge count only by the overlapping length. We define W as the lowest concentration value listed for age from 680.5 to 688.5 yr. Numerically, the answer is 7.597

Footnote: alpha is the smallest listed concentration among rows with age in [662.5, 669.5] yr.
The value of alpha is 12.46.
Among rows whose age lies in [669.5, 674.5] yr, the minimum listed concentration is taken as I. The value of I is 10.93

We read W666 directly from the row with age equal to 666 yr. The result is 13.74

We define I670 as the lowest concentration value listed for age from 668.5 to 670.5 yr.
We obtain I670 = 11.86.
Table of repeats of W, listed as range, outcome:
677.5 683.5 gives 7.818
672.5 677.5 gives 10.03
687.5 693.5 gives 7.927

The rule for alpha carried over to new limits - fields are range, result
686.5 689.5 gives 7.757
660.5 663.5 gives 14.18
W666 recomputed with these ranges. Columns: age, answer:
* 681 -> 8.574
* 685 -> 7.597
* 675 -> 10.81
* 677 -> 10.03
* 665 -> 13.96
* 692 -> 9.583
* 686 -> 7.617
